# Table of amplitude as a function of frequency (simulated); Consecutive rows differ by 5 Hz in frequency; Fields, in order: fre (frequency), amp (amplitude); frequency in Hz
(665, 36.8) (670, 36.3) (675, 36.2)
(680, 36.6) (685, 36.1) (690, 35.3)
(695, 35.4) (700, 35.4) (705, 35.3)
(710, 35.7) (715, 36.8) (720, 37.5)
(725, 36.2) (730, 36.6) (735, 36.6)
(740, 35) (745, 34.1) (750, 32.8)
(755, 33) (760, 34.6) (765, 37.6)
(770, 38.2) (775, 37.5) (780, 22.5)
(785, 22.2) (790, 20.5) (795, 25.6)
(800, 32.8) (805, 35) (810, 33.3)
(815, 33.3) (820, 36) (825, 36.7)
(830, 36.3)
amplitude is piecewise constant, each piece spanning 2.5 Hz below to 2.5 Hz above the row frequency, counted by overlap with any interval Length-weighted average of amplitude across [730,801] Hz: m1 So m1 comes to 31.8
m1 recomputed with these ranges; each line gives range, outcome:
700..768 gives 35.5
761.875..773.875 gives 37.7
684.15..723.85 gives 35.9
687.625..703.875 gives 35.4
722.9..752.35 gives 35.2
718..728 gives 36.8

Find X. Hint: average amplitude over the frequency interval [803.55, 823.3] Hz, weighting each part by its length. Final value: 34.5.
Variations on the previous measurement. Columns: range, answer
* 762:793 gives 29.8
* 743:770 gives 34.8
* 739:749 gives 34.2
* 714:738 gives 36.7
